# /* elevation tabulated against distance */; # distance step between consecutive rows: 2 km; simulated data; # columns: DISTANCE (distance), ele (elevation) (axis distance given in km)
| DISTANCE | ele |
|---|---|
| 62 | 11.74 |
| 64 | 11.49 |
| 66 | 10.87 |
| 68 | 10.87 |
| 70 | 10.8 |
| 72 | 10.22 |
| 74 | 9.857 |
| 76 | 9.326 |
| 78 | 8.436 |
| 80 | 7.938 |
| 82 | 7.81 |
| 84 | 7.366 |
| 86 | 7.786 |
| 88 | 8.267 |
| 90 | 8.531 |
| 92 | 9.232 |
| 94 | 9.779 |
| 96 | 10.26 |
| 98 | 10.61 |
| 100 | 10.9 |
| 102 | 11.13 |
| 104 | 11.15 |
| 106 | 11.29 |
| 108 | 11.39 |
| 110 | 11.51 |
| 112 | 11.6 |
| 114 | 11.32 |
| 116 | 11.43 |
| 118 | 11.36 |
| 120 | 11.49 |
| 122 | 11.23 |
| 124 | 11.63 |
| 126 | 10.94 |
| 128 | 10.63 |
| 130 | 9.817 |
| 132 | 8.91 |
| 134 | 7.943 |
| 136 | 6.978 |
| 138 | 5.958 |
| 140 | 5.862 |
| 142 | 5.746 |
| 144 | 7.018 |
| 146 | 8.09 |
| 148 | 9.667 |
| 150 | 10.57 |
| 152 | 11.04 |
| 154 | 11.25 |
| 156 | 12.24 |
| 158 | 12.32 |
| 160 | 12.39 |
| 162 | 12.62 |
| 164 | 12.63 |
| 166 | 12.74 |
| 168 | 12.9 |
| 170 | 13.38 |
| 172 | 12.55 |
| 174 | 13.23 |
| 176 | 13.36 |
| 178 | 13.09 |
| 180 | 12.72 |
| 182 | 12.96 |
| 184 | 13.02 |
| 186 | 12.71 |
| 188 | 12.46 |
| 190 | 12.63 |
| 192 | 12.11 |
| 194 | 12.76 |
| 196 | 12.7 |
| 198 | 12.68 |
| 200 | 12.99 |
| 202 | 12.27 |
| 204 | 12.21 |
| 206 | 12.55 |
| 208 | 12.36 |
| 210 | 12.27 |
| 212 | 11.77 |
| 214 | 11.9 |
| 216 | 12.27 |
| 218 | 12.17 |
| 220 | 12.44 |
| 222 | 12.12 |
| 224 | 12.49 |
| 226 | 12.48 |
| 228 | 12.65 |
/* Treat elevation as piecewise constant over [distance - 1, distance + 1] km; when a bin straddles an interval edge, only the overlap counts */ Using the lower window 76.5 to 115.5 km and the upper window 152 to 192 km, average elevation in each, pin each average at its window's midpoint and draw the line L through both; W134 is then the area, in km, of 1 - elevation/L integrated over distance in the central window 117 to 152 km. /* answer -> 6.52 km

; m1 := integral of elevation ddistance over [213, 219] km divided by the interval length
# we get 12.1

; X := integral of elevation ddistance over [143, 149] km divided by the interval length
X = 8.26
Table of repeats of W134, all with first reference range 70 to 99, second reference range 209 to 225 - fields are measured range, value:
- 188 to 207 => -1.3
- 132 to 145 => 4.5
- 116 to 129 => -1.7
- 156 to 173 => -2.7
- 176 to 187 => -1.6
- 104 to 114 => -1.9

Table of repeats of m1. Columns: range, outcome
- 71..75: 10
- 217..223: 12.2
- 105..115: 11.4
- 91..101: 10.2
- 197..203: 12.6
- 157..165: 12.5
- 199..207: 12.5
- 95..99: 10.4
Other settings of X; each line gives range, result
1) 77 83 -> 8.06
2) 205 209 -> 12.5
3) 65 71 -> 10.8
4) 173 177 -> 13.3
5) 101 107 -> 11.2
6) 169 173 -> 13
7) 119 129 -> 11.2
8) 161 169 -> 12.7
